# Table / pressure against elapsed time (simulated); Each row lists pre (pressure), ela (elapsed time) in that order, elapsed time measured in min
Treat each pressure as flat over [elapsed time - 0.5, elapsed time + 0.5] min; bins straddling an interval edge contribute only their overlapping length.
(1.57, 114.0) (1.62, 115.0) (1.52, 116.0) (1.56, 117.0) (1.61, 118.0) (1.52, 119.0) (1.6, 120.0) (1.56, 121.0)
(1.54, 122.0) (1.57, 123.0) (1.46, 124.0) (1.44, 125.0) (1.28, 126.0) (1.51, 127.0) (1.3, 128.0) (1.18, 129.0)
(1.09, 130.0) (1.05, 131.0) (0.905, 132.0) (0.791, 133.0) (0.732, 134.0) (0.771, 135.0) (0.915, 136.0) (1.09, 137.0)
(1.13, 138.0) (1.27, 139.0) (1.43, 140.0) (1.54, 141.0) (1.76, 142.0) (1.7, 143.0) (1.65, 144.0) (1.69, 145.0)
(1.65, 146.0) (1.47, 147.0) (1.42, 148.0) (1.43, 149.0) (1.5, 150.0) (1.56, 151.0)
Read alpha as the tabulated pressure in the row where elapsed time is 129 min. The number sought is 1.18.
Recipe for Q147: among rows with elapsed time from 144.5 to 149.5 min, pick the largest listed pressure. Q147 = 1.69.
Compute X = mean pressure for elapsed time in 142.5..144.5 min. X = 1.67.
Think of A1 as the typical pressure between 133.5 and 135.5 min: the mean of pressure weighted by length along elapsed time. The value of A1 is 0.752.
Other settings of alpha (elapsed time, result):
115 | 1.62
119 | 1.52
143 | 1.7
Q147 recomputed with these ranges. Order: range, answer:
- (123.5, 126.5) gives 1.46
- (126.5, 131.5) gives 1.51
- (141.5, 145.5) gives 1.76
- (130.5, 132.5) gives 1.05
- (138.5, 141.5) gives 1.54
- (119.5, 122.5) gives 1.6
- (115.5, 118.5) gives 1.61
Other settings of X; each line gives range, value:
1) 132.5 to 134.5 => 0.762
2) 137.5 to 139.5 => 1.2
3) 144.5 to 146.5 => 1.67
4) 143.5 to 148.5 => 1.58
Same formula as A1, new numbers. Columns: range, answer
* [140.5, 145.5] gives 1.67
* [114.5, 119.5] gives 1.57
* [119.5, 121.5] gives 1.58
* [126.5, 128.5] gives 1.41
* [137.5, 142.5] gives 1.43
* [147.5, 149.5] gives 1.42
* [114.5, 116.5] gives 1.57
